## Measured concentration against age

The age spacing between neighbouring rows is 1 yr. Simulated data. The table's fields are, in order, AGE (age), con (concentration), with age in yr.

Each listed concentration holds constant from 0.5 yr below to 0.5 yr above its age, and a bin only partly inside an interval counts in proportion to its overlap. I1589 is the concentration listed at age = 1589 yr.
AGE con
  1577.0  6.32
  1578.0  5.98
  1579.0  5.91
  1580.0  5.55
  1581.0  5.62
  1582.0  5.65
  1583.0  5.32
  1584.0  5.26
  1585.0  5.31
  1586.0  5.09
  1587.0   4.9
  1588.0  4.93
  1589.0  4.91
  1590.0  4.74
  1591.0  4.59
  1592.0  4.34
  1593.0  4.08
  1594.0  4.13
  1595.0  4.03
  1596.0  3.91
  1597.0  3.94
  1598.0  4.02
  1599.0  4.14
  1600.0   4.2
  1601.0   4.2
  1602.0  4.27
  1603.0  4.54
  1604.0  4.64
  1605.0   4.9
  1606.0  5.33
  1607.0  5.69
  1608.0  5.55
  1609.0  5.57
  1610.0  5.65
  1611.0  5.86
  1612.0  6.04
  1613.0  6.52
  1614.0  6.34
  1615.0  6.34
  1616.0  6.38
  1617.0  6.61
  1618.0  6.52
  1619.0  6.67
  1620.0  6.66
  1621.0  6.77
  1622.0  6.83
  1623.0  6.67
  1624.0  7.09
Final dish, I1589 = 4.91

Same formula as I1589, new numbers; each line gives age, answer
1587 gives 4.9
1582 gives 5.65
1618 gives 6.52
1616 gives 6.38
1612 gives 6.04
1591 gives 4.59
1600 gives 4.2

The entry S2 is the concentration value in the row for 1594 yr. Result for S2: 4.13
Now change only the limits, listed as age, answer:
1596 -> 3.91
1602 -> 4.27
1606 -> 5.33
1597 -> 3.94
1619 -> 6.67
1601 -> 4.2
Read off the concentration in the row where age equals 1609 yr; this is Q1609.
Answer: 5.57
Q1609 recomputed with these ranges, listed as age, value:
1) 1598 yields 4.02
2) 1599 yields 4.14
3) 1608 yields 5.55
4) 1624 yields 7.09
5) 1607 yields 5.69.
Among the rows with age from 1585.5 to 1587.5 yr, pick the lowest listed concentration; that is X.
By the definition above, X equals 4.9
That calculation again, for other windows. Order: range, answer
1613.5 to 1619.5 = 6.34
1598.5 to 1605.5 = 4.14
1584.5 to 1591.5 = 4.59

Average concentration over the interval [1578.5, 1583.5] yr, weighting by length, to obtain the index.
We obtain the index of 5.61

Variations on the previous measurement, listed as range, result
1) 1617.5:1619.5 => 6.59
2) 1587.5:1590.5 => 4.86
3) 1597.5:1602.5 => 4.17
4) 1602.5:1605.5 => 4.69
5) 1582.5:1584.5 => 5.29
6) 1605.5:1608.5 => 5.52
